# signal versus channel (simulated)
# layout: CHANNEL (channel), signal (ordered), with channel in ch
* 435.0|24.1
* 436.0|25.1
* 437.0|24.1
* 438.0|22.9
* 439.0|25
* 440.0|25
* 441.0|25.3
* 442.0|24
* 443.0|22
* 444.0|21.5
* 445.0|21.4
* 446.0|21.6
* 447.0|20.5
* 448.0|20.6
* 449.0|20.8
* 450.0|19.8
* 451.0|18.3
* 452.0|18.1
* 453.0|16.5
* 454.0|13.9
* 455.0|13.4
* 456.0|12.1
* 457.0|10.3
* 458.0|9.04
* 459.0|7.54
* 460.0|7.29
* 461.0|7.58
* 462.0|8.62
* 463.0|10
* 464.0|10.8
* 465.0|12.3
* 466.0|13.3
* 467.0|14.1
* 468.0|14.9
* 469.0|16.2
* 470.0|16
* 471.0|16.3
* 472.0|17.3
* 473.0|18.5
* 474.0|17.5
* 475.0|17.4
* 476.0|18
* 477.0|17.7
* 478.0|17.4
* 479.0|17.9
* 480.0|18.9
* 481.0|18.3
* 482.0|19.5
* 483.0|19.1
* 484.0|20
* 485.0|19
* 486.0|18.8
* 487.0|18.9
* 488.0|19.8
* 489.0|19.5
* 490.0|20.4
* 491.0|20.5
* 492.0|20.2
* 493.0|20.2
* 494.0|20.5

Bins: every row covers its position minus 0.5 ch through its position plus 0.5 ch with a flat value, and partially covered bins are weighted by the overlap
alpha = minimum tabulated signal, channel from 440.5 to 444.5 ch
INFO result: 21.5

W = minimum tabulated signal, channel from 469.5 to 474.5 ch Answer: 16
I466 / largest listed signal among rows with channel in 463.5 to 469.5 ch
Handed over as 16.2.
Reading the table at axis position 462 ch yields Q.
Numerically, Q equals 8.62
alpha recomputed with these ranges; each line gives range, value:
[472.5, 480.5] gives 17.4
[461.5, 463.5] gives 8.62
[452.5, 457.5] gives 10.3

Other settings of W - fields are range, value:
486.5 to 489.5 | 18.9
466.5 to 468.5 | 14.1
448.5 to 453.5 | 16.5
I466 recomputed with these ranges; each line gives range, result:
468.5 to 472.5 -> 17.3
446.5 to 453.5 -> 20.8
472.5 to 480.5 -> 18.9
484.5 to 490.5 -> 20.4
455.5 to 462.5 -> 12.1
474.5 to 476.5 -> 18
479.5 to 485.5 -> 20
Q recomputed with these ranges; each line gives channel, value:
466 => 13.3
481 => 18.3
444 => 21.5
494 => 20.5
